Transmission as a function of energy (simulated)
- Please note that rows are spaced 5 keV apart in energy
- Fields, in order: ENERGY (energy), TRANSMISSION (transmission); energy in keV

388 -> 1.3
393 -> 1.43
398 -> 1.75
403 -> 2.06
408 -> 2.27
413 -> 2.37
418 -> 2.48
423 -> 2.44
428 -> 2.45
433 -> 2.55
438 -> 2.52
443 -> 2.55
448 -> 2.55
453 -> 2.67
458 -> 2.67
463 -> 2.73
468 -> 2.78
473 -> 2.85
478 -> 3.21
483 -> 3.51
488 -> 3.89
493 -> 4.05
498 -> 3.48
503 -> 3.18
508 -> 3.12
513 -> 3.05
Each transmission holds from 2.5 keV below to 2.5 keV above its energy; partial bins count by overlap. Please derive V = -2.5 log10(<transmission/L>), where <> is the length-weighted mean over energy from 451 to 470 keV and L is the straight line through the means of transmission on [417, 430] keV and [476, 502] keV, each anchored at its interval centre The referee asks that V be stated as 0.15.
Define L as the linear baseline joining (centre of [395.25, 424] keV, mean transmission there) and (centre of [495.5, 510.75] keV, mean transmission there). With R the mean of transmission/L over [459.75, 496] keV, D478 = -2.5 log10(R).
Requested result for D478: -0.10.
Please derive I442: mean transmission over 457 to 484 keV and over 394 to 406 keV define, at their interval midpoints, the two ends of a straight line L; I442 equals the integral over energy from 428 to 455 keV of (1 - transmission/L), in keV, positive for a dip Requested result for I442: -0.7 keV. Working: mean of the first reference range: 1.86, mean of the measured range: 2.56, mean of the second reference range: 2.94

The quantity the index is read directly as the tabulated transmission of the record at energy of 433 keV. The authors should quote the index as 2.55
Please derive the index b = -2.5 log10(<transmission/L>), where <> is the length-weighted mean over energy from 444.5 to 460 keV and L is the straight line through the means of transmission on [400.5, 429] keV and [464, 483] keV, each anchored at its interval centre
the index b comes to 0.06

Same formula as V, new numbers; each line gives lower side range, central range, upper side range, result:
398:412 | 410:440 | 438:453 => -0.06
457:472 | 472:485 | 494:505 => -0.07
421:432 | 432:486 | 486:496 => 0.15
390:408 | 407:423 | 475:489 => -0.13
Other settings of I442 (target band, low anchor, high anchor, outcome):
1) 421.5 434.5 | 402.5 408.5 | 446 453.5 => -0.50 keV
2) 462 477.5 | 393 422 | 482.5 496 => 2.68 keV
